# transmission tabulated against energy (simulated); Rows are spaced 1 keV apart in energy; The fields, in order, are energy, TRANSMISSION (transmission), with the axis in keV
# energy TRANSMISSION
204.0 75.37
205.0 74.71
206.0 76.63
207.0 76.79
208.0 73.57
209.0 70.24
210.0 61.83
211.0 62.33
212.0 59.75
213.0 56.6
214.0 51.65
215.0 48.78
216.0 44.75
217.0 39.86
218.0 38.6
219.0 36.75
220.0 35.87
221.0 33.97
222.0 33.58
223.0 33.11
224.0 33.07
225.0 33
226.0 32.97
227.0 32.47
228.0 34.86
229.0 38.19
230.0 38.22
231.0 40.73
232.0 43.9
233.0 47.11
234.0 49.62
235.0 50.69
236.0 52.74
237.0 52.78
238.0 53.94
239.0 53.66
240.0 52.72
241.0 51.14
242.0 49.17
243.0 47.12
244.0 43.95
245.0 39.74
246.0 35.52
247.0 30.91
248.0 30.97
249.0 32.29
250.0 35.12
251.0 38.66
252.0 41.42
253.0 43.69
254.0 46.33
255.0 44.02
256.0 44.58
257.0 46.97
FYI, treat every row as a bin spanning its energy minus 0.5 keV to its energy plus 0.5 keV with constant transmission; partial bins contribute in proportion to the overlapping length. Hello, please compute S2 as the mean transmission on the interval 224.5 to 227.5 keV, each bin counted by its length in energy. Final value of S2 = 32.8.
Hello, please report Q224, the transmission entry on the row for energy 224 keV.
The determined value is 33.07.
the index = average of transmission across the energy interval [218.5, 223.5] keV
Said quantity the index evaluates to 34.7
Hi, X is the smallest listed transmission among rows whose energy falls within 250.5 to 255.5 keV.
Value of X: 38.66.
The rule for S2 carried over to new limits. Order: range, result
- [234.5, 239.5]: 52.8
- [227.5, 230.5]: 37.1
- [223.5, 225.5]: 33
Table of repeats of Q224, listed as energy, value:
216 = 44.75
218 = 38.6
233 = 47.11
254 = 46.33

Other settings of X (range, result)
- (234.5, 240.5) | 50.69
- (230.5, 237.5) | 40.73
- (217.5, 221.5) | 33.97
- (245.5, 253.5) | 30.91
